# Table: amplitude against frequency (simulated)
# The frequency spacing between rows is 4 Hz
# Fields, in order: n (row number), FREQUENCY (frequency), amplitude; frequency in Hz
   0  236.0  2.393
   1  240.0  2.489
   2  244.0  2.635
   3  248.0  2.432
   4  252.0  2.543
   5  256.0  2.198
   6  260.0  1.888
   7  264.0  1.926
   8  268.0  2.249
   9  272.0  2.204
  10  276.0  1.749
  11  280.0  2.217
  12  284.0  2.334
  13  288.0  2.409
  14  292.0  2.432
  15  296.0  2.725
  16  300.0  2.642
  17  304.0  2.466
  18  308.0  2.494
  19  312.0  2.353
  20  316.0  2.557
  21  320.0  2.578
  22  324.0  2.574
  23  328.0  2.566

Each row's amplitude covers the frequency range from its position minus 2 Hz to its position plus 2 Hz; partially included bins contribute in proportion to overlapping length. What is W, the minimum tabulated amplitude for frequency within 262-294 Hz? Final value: 1.749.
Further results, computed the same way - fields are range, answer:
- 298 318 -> 2.353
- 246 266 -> 1.888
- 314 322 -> 2.557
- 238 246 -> 2.489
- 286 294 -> 2.409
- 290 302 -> 2.432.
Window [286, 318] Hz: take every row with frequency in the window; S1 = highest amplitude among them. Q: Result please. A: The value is 2.725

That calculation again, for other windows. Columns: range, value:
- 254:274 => 2.249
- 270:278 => 2.204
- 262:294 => 2.432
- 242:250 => 2.635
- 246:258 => 2.543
